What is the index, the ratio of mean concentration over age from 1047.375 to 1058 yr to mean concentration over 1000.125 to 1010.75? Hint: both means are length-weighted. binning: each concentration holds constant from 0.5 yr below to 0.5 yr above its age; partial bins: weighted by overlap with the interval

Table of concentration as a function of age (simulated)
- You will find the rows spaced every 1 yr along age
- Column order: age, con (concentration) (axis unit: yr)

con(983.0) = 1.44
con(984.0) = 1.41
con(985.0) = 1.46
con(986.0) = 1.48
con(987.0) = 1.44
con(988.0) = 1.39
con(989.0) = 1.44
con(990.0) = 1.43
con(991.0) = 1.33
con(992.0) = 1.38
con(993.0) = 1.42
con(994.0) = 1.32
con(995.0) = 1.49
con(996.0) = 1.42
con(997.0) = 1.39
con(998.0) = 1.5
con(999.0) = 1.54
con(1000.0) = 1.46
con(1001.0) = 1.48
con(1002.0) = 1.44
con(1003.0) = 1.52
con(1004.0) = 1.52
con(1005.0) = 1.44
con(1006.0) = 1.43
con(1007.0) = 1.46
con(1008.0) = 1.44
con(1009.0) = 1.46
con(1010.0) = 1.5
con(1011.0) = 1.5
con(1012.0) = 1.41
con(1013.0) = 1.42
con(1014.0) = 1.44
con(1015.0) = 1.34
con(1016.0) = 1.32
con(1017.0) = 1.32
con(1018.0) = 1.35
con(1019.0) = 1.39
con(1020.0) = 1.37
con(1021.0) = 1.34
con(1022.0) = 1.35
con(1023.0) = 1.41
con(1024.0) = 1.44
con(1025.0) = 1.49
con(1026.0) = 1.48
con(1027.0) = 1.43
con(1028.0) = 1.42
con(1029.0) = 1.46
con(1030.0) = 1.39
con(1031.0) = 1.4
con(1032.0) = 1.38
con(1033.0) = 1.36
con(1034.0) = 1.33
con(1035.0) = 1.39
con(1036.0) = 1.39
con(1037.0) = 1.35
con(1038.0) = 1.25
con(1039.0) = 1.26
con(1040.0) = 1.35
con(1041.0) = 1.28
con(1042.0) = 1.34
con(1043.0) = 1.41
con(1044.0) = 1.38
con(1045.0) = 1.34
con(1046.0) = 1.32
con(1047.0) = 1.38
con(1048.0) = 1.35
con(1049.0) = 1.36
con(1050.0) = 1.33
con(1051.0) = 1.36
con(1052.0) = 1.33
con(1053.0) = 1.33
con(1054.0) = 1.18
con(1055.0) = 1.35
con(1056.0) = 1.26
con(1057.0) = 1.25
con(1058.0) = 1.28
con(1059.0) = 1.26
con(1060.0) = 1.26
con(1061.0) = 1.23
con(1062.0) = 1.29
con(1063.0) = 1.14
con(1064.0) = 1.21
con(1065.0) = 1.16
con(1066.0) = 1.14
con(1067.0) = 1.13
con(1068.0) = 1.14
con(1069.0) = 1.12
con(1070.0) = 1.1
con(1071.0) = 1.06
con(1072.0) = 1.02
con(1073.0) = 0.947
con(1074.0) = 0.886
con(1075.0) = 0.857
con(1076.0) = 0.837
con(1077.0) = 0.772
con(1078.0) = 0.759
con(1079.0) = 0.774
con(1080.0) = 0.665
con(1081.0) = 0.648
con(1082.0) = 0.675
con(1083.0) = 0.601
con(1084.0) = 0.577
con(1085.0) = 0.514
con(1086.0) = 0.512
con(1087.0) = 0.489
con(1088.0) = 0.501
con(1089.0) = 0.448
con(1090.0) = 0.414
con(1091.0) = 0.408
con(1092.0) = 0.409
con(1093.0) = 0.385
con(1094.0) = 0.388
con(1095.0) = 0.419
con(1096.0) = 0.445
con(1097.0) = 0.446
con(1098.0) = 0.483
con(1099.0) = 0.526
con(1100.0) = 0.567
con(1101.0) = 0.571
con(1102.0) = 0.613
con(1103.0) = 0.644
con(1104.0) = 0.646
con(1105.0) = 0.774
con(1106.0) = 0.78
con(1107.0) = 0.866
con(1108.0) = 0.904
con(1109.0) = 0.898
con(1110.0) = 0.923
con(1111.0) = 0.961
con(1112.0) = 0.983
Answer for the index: 0.9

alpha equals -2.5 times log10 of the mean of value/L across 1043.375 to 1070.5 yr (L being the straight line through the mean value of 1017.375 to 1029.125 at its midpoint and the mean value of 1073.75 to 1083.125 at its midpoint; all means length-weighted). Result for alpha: -0.246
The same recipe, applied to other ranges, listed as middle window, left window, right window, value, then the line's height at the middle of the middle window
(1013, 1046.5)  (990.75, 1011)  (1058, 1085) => -0.10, 1.25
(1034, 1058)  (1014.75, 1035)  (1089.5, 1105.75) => -0.17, 1.13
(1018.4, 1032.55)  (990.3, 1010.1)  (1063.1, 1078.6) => -0.10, 1.29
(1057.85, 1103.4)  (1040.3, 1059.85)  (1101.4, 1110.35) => 0.34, 1.02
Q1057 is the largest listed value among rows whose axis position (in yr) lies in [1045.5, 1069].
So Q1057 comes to 1.38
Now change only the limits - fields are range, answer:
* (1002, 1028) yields 1.52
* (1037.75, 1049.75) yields 1.41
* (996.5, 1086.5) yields 1.54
